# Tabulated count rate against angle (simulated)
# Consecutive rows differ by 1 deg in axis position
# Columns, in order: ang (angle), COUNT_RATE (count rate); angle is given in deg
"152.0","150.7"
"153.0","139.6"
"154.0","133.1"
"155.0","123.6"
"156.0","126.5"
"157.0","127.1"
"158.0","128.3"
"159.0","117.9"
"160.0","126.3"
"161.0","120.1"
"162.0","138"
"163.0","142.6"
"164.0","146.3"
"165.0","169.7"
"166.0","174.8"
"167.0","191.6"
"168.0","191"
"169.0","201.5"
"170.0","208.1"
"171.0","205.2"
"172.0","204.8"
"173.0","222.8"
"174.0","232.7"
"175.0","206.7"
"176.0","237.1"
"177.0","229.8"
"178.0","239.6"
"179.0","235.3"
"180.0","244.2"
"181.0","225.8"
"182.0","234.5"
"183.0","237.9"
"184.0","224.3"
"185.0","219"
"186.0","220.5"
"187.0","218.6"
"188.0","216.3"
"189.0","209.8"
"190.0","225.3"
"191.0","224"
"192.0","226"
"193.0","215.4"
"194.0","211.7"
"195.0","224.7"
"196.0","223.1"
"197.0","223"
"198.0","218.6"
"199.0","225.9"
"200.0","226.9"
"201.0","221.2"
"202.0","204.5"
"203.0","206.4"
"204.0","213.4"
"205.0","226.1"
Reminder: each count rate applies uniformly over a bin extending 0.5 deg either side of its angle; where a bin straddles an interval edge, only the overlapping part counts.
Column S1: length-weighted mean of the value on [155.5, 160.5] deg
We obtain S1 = 125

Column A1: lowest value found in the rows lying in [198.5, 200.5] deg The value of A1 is 225.9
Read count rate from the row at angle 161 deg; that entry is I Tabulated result 120.1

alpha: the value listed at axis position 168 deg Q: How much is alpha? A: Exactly 191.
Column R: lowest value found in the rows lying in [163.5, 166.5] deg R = 146.3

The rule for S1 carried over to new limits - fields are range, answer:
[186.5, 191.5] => 219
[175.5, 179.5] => 235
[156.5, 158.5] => 128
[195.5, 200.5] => 224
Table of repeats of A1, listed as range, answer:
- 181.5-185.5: 219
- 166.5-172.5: 191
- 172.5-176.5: 206.7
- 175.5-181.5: 225.8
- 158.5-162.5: 117.9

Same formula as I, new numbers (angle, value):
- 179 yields 235.3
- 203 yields 206.4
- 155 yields 123.6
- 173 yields 222.8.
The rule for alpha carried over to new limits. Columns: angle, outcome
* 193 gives 215.4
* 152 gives 150.7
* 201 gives 221.2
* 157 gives 127.1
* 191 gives 224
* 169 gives 201.5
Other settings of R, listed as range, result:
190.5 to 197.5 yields 211.7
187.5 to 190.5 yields 209.8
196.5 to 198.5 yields 218.6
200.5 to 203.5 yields 204.5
